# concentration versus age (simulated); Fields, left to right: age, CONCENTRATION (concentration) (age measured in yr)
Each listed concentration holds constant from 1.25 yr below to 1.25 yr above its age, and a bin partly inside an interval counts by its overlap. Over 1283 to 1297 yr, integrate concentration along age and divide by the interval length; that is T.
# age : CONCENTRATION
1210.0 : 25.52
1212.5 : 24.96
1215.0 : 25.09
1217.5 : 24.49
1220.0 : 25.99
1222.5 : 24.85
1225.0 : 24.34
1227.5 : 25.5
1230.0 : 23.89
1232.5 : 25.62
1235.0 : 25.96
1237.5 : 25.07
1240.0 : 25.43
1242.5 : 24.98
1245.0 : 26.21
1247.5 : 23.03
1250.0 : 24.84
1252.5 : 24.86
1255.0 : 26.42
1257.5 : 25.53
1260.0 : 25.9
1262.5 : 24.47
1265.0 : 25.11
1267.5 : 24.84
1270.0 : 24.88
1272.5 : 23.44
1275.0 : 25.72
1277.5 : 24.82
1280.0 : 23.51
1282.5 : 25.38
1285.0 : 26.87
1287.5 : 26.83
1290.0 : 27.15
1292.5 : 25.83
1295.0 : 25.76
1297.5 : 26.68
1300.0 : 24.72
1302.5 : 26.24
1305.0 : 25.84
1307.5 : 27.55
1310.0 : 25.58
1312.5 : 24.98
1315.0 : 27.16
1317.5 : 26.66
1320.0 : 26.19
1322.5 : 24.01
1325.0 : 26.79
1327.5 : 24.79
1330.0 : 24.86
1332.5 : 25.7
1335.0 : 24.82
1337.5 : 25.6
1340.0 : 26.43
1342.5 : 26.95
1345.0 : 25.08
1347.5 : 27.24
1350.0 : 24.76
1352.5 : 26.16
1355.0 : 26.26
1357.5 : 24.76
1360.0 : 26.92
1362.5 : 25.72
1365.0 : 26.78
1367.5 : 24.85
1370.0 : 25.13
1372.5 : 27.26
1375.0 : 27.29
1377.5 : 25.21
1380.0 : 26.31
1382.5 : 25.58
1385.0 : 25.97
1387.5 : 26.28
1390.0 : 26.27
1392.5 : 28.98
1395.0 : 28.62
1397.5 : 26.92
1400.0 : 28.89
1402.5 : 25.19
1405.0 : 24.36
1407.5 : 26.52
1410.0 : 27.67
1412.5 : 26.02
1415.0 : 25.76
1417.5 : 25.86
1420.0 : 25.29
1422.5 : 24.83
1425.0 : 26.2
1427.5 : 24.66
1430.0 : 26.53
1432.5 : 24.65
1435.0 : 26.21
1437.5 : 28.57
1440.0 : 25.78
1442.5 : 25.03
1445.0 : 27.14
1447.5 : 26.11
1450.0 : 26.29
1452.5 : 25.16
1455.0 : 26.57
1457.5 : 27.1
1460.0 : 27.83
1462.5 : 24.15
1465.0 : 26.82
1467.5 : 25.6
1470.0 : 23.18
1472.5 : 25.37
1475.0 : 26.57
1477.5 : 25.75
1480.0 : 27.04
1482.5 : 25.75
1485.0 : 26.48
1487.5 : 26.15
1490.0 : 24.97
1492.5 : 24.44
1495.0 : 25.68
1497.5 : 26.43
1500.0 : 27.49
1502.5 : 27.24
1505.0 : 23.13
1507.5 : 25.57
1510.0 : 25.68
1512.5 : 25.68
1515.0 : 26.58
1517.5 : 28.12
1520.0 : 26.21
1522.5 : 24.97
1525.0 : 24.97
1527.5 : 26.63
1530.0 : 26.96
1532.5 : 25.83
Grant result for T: 26.4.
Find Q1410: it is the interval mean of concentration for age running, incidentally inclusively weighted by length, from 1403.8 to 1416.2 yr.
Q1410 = 26.1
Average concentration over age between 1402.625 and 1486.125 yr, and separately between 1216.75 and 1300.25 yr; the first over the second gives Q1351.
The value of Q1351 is 1.03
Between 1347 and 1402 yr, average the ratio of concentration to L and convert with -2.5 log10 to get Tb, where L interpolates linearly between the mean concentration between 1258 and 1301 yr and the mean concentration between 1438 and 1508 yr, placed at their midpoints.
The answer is -0.032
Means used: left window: 25.4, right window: 25.9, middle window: 26.4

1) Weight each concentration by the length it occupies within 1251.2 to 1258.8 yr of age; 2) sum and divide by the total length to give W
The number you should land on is 25.6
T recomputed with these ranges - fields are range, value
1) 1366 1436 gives 26.2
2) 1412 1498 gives 25.9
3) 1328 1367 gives 25.8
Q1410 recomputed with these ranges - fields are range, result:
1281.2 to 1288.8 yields 26.3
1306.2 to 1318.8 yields 26.4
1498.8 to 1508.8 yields 25.8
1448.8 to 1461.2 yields 26.6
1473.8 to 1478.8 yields 26.2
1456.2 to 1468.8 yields 26.3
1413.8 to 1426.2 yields 25.6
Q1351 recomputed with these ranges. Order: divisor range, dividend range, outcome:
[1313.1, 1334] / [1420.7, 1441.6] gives 1.01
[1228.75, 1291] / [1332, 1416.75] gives 1.04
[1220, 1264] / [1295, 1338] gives 1.03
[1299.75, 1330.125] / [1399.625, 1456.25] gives 1.01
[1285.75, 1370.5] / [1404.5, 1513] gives 1.00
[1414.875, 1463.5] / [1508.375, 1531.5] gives 1.01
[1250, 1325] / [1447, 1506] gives 1.01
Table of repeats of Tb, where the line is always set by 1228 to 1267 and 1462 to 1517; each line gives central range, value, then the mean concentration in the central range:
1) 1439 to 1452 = -0.02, 26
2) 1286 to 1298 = -0.05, 26.4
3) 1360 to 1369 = -0.02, 25.9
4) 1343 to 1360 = -0.02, 25.9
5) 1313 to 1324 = -0.03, 26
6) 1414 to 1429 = 0.01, 25.4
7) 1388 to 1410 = -0.06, 27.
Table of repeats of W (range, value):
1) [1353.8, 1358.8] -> 25.5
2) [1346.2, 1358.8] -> 25.8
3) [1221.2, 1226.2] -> 24.6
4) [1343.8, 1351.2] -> 25.7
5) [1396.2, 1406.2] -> 26.4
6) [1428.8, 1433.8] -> 25.6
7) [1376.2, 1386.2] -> 25.8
